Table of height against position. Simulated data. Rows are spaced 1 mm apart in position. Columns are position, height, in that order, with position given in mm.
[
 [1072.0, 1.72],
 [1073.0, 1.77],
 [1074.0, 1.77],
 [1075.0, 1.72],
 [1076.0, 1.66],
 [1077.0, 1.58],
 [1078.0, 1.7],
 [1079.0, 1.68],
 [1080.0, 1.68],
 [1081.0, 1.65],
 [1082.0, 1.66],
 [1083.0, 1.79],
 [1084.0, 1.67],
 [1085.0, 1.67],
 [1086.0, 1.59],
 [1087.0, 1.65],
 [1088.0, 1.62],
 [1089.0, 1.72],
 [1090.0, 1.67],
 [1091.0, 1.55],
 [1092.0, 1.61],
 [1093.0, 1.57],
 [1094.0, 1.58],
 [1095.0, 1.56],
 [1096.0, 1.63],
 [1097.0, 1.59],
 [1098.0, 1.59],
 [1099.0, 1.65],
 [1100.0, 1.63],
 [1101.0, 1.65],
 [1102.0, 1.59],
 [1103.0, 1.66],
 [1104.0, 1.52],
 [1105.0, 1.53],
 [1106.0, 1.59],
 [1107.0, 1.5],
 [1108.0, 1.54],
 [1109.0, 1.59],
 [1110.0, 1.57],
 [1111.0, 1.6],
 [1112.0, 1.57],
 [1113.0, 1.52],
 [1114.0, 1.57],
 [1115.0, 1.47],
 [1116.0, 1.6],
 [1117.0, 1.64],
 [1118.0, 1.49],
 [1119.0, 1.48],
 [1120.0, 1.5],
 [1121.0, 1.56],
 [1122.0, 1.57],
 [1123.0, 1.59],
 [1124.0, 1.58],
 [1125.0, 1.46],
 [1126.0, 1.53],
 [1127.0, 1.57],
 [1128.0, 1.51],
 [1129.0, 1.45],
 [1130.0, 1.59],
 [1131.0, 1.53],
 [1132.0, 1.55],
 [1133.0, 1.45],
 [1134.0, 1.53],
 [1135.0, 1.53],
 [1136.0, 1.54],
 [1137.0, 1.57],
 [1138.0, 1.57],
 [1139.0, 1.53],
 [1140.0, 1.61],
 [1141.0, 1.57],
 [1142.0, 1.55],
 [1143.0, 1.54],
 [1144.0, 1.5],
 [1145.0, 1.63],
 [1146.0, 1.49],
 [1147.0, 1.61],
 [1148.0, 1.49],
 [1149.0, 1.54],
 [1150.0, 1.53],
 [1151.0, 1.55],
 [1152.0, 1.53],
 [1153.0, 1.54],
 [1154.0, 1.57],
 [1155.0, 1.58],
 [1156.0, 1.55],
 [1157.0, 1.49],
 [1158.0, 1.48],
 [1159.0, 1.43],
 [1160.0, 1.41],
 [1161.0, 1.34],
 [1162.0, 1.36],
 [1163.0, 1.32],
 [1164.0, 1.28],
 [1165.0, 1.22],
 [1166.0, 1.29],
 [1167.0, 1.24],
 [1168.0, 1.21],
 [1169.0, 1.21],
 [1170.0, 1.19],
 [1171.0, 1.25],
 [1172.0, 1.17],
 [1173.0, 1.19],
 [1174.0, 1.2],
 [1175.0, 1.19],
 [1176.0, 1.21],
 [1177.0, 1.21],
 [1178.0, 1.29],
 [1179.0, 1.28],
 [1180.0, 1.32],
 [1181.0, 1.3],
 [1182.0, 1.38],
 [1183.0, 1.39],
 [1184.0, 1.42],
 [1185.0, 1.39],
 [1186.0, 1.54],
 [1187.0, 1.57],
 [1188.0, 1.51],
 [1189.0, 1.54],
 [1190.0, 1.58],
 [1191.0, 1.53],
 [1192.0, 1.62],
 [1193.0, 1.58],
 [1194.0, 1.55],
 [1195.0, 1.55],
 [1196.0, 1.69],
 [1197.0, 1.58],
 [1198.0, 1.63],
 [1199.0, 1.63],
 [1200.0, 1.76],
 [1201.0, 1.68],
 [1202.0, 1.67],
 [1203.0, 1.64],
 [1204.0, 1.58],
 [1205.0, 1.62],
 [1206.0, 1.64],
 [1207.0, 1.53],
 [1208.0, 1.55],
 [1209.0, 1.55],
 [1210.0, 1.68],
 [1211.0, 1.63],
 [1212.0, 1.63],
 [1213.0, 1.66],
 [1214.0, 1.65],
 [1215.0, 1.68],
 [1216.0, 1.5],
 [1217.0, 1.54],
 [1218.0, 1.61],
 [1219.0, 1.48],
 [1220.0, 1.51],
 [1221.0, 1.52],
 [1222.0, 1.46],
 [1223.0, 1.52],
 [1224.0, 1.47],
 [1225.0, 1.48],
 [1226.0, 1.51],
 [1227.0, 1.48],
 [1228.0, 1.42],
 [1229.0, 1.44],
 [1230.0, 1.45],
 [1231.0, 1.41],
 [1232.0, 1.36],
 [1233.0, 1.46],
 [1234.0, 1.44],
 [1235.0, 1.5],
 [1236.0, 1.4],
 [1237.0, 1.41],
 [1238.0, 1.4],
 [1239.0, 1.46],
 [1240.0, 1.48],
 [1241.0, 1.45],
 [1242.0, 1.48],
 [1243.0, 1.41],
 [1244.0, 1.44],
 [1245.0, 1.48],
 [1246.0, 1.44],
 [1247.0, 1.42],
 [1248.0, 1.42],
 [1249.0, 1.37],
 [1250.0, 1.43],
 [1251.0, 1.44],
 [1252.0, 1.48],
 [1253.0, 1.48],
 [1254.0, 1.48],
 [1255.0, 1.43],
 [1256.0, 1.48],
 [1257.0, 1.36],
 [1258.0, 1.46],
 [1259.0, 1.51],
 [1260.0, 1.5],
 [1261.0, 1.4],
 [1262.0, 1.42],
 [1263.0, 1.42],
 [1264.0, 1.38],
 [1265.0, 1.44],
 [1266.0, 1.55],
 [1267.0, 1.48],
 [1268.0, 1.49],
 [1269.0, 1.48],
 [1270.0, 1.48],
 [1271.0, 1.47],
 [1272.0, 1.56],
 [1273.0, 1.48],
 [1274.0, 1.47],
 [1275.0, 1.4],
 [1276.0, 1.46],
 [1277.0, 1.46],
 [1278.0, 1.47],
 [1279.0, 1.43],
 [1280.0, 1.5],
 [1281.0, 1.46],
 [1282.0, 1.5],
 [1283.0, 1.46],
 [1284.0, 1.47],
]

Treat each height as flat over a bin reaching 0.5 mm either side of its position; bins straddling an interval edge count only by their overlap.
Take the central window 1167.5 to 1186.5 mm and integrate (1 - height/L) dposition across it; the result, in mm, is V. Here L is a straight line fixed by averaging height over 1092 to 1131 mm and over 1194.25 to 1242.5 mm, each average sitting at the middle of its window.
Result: 3.3 mm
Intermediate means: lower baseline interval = 1.56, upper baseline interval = 1.54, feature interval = 1.28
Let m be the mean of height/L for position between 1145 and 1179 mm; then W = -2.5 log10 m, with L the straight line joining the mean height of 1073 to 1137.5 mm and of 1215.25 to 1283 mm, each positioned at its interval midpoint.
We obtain 0.13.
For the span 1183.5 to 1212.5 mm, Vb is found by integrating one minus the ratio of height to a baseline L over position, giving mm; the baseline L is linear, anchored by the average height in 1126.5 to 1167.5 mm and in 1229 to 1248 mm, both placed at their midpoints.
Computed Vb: -2.5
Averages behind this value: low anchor 1.49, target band 1.59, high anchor 1.44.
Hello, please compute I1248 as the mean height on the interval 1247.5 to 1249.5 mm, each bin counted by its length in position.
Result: 1.4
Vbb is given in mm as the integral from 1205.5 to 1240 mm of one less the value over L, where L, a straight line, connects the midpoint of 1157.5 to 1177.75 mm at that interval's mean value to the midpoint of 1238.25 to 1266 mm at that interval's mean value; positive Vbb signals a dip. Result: -3.2 mm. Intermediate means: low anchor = 1.27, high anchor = 1.44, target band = 1.51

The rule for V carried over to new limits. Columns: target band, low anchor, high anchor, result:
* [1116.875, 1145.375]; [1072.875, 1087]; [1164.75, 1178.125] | -2.4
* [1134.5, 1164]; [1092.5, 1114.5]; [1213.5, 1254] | 0.6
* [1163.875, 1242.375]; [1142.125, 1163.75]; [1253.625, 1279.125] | 0.8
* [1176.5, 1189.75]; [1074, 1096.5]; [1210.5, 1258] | 1.2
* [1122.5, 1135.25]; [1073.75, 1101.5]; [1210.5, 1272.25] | 0.6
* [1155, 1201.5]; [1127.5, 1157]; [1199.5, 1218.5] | 5.2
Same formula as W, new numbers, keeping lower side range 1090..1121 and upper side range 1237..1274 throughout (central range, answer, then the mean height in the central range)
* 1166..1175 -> 0.25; 1.21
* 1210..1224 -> -0.06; 1.57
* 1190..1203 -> -0.08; 1.62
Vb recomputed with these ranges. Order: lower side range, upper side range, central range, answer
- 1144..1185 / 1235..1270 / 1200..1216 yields -2.5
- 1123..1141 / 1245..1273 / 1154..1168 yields 1.2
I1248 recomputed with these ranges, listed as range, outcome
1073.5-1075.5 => 1.75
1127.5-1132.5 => 1.53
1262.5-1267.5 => 1.45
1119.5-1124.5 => 1.56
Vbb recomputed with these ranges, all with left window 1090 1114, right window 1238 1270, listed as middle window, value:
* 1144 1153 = 0.0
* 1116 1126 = 0.2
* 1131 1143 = 0.1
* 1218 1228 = -0.1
